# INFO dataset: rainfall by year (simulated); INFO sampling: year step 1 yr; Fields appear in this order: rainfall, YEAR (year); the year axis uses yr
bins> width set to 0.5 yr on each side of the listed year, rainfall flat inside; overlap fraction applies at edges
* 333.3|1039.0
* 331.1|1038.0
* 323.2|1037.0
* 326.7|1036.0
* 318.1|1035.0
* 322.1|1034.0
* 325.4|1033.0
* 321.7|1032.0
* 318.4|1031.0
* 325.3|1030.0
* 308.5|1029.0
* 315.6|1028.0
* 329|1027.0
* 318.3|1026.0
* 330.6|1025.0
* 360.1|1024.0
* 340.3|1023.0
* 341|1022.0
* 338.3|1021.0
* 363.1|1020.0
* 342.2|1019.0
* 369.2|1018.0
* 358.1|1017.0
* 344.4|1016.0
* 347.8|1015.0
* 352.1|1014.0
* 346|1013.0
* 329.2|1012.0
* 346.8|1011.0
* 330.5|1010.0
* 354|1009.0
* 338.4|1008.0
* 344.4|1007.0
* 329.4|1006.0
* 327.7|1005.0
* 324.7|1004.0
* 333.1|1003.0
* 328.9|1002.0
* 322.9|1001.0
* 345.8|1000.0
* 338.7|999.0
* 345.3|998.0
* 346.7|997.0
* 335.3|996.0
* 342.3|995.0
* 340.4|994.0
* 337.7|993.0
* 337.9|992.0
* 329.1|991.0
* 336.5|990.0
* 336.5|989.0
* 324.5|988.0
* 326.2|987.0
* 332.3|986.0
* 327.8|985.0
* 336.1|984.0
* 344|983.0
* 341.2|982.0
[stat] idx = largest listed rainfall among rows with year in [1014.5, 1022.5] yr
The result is 369.2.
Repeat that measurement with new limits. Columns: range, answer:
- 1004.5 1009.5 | 354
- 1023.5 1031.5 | 360.1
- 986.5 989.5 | 336.5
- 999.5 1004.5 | 345.8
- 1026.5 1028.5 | 329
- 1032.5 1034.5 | 325.4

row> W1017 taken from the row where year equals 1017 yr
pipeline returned 358.1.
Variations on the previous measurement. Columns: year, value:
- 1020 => 363.1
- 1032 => 321.7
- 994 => 340.4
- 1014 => 352.1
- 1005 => 327.7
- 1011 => 346.8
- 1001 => 322.9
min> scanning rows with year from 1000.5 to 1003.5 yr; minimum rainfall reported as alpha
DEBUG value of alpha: 322.9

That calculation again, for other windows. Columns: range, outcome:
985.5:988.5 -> 324.5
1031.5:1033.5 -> 321.7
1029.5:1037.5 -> 318.1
